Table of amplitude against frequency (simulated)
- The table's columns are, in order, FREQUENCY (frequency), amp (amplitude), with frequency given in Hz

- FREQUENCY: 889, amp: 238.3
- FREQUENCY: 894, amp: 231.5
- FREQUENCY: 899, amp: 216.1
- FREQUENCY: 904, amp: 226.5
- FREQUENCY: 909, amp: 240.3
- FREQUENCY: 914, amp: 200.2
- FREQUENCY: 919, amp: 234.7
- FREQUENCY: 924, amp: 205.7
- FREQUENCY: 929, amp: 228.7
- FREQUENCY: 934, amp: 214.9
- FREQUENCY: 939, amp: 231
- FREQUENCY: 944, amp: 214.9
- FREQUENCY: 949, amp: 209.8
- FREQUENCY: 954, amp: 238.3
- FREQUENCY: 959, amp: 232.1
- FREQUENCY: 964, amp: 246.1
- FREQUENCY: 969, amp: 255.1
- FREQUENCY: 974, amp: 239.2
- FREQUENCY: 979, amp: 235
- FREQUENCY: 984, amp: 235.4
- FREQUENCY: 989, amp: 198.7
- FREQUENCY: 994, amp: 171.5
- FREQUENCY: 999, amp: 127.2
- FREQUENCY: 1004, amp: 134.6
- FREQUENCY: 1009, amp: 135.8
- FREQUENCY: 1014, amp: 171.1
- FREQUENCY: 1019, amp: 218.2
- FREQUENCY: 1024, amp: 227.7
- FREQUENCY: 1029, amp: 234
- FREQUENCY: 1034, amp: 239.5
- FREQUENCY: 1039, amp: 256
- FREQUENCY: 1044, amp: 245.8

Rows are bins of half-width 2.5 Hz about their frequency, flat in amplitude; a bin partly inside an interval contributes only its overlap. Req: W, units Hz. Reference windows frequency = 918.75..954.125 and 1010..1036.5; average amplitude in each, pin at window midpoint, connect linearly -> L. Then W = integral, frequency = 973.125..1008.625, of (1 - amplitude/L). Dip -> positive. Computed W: 4.9 Hz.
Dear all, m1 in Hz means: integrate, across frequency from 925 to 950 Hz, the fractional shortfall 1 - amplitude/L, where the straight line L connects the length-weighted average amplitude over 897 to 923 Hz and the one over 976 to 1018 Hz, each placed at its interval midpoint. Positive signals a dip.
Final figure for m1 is -1.31 Hz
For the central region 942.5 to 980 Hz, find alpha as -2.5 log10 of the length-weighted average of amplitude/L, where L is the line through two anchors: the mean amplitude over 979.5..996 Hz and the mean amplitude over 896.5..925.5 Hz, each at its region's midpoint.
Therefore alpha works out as -0.110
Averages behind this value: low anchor 221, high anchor 207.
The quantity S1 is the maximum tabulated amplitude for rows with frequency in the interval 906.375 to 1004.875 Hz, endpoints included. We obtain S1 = 255.1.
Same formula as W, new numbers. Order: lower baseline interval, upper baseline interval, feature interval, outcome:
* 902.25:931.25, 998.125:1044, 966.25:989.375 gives -3.01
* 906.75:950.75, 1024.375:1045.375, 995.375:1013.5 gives 7.43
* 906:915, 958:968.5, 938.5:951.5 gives 1.08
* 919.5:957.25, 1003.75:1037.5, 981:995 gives 0.16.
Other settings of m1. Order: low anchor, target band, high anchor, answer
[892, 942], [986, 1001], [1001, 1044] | 2.9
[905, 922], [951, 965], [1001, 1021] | -2.9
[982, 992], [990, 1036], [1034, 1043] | 9.7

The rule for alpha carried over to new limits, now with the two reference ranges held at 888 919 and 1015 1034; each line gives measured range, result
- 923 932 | 0.03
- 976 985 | -0.05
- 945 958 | 0.00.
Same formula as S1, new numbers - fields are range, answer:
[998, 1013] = 135.8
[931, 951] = 231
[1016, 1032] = 234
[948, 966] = 246.1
